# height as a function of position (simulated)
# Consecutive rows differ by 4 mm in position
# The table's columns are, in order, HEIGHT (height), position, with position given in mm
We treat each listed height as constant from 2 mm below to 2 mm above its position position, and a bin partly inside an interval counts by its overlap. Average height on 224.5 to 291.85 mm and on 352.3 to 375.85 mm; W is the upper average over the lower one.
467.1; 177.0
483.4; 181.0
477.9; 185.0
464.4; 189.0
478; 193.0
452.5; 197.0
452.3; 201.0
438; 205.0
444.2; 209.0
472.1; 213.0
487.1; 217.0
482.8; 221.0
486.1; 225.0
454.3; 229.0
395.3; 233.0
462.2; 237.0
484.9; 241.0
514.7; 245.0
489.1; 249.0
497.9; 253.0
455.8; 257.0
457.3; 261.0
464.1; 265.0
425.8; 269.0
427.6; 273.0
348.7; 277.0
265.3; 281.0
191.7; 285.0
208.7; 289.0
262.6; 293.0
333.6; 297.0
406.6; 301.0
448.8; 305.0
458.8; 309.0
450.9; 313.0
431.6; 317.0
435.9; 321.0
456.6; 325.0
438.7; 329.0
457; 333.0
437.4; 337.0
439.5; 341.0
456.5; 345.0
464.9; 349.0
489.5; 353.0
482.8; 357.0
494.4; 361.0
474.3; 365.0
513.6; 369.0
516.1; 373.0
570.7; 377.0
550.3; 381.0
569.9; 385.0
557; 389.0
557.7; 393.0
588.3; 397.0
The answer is 1.22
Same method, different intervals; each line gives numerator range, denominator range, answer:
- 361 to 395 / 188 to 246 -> 1.16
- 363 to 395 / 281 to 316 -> 1.57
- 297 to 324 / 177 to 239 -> 0.93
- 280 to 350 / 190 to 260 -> 0.84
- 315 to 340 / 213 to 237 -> 0.96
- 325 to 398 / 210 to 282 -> 1.11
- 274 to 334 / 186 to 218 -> 0.81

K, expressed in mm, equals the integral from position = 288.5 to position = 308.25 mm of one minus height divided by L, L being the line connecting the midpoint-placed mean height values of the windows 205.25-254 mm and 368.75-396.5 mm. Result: 6.2 mm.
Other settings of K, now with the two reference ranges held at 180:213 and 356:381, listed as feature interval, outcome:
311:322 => 1.3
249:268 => 0.4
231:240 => 0.7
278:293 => 7.8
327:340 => 1.5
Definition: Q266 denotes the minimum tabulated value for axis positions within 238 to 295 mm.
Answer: 191.7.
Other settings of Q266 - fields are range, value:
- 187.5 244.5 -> 395.3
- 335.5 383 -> 437.4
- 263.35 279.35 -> 348.7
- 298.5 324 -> 406.6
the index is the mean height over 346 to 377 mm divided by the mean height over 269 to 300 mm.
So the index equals 1.63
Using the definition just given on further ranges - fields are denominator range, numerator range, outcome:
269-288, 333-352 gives 1.43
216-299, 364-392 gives 1.32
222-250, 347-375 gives 1.05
